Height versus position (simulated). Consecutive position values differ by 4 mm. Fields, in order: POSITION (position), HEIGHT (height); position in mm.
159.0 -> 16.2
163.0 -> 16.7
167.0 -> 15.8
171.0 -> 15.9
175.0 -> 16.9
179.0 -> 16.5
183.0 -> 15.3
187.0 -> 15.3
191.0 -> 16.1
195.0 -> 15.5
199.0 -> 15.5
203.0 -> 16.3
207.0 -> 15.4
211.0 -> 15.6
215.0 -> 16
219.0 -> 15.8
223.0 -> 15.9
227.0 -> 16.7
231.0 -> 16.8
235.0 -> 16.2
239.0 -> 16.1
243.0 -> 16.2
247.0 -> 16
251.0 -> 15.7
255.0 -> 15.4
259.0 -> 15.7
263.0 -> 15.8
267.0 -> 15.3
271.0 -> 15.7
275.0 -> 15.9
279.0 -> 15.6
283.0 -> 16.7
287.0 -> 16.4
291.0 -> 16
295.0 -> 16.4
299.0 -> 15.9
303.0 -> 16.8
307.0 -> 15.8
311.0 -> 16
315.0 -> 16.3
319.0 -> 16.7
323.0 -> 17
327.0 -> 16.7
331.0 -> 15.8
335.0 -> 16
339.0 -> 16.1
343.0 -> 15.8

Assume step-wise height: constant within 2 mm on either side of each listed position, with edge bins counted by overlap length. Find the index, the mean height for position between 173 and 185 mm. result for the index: 16.2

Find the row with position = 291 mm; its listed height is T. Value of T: 16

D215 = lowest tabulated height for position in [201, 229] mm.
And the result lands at 15.4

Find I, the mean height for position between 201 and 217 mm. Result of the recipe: 15.8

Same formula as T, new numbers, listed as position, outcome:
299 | 15.9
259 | 15.7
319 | 16.7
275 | 15.9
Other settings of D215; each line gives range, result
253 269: 15.3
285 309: 15.8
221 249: 15.9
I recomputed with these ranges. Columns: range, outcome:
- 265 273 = 15.5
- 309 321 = 16.3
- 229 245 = 16.3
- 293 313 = 16.2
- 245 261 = 15.7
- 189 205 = 15.9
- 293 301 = 16.1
